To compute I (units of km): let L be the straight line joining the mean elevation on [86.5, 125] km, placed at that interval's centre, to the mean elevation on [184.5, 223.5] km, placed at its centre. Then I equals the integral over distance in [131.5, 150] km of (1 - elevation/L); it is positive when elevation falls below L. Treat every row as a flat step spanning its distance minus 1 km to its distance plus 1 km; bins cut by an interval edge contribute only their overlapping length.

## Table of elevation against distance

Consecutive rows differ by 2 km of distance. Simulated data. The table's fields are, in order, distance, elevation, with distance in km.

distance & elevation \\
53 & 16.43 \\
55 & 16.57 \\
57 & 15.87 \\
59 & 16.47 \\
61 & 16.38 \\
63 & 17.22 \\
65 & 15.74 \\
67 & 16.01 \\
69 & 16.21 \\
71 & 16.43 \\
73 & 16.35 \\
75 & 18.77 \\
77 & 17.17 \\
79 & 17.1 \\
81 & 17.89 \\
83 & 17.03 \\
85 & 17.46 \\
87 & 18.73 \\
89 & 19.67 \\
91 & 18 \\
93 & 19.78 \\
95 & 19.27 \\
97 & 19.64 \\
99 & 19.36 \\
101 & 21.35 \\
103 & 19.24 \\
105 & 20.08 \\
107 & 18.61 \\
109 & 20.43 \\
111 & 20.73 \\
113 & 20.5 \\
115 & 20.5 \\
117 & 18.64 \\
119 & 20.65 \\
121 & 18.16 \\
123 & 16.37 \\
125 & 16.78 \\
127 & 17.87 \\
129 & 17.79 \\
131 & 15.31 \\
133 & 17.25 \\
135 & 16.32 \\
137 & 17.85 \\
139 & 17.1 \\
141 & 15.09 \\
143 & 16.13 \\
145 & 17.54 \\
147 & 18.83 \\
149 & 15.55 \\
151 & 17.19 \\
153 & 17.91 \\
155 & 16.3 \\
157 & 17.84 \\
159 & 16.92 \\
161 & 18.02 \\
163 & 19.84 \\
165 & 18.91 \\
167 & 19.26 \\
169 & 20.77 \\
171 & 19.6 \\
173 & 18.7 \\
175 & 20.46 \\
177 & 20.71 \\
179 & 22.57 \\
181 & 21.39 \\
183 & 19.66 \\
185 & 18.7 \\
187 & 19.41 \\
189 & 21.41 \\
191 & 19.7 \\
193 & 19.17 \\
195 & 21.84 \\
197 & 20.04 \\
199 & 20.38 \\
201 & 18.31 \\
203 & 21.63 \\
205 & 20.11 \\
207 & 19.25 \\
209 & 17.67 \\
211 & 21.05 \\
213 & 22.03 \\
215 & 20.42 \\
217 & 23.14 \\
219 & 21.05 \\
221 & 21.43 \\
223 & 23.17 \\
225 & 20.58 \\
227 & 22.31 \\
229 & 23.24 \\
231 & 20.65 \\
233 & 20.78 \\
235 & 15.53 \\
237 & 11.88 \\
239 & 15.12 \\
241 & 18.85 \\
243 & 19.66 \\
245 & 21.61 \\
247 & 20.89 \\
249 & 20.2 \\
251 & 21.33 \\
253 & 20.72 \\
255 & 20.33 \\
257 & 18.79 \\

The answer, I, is 2.78 km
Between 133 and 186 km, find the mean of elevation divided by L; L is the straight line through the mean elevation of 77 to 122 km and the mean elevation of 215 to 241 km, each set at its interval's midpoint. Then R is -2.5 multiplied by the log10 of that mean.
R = 0.06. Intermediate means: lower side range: 19.2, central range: 18.4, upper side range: 19.9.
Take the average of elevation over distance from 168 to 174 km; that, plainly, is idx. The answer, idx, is 19.7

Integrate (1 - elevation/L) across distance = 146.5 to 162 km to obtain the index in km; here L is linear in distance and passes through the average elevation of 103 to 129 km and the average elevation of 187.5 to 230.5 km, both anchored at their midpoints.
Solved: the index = 2.0 km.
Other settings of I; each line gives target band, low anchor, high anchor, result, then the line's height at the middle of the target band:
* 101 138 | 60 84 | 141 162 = -3.4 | 17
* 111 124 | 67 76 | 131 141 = -1.9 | 16.8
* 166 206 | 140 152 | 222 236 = -3.2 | 18.7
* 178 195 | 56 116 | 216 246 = -0.8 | 19.4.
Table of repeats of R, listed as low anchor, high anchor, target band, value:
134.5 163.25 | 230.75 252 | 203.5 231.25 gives -0.16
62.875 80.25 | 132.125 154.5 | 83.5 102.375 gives -0.14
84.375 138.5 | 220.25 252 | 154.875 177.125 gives 0.01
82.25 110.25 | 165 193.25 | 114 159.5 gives 0.13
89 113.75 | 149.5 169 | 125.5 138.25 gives 0.11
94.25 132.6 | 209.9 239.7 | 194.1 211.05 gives 0.00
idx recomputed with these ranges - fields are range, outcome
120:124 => 17.3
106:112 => 19.9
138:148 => 16.9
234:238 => 13.7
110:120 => 20.2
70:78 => 17.2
